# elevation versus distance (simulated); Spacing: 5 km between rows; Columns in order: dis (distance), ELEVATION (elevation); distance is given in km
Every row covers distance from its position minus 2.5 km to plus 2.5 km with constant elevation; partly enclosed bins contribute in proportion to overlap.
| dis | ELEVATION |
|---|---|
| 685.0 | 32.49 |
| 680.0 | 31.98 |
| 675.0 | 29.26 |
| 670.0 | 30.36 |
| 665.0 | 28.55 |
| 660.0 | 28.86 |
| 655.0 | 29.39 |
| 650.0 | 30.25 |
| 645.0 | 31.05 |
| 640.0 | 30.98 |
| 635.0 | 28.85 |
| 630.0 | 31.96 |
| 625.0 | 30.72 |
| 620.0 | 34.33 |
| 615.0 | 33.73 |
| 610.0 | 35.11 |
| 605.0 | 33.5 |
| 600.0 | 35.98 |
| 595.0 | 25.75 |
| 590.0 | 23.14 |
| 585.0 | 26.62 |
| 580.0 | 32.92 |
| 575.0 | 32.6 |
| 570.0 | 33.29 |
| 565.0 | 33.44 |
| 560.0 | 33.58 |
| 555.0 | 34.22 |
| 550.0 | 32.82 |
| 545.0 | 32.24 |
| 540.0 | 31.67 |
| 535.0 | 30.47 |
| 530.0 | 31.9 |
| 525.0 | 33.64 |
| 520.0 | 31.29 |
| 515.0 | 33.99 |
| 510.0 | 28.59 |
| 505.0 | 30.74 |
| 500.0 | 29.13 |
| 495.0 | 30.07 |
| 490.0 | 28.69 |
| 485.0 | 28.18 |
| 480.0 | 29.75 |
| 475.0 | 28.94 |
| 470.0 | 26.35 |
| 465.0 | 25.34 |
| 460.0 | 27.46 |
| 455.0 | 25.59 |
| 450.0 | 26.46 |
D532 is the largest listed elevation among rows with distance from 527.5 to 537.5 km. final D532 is 31.9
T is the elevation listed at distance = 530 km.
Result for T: 31.9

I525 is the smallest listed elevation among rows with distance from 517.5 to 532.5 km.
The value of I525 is 31.29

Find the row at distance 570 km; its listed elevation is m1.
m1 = 33.29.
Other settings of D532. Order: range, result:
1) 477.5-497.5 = 30.07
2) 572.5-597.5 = 32.92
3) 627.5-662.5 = 31.96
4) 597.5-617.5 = 35.98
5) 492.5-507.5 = 30.74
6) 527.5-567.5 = 34.22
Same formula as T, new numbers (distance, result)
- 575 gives 32.6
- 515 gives 33.99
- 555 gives 34.22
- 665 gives 28.55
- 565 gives 33.44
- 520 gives 31.29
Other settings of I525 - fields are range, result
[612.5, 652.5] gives 28.85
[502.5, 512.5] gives 28.59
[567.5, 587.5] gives 26.62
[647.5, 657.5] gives 29.39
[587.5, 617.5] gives 23.14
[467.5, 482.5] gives 26.35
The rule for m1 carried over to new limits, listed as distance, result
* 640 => 30.98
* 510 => 28.59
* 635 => 28.85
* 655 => 29.39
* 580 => 32.92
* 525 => 33.64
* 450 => 26.46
